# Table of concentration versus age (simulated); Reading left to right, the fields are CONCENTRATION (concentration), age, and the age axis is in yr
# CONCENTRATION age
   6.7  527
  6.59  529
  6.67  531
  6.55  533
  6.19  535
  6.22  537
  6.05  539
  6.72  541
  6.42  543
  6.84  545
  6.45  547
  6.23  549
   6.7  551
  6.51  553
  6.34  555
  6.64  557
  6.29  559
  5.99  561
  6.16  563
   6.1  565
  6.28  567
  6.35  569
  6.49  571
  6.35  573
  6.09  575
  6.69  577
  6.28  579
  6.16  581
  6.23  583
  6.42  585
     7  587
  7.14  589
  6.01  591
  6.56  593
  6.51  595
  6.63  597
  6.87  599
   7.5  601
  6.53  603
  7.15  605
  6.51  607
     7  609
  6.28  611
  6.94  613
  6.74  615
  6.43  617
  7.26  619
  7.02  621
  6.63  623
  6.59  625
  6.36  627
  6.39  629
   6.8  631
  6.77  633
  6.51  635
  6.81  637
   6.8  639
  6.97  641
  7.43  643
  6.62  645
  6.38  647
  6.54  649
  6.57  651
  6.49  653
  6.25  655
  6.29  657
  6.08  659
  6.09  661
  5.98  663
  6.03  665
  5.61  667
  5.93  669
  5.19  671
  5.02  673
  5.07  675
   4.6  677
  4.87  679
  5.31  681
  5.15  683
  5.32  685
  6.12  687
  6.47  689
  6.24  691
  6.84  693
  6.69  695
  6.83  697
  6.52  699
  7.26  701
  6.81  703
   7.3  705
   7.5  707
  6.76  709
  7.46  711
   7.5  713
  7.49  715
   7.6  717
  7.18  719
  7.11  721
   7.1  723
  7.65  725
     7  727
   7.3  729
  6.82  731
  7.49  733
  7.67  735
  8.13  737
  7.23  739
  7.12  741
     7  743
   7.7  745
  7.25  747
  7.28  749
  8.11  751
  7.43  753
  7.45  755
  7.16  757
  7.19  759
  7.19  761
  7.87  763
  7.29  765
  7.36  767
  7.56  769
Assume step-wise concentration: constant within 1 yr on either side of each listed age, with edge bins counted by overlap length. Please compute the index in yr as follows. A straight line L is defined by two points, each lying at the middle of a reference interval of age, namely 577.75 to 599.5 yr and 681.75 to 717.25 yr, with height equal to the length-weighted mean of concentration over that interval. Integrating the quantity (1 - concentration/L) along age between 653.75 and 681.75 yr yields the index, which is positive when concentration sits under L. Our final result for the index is 4.5 yr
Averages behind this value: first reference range 6.52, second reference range 6.74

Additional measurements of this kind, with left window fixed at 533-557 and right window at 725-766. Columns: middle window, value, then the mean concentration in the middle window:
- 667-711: 6.3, 6.11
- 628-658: 1.1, 6.64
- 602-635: 0.4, 6.71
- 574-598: 0.6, 6.48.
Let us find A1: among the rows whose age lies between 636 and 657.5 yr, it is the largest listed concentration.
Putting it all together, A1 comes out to 7.43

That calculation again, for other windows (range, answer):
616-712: 7.5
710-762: 8.13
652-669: 6.49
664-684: 6.03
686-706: 7.3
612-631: 7.26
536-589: 7.14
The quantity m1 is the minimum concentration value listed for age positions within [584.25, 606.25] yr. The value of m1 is 6.01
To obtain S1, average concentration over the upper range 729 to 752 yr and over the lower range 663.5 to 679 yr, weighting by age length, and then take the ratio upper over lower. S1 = 1.39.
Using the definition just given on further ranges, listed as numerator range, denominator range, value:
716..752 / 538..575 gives 1.16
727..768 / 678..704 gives 1.19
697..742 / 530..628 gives 1.11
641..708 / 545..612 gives 0.95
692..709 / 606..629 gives 1.04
